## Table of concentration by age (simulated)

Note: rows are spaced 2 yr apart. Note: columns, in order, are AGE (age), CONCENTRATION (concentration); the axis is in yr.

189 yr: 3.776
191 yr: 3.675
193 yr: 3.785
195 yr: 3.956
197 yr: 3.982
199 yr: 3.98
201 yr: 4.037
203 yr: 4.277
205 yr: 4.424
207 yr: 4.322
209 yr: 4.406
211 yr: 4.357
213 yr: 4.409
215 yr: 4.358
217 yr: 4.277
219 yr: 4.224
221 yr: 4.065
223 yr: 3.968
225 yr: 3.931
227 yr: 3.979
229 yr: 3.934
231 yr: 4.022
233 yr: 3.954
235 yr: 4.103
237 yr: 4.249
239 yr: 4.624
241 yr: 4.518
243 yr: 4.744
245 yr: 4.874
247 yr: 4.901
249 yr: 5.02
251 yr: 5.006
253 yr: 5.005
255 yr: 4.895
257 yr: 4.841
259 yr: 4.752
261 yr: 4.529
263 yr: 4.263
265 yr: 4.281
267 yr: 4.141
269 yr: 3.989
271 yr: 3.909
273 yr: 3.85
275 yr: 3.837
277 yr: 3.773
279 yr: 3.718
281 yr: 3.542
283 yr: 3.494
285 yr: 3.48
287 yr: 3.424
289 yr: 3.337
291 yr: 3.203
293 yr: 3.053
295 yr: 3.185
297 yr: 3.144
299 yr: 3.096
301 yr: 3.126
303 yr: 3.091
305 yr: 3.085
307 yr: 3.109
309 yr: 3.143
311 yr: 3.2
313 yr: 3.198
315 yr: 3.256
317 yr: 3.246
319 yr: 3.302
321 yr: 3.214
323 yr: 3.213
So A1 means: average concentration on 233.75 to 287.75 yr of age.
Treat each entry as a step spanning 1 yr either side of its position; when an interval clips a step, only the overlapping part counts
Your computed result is 4.29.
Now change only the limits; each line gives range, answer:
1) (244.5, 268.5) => 4.69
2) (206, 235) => 4.16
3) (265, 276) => 3.98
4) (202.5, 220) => 4.34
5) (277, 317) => 3.27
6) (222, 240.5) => 4.1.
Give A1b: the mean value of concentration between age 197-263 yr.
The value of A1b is 4.4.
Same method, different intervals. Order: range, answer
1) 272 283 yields 3.72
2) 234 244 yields 4.45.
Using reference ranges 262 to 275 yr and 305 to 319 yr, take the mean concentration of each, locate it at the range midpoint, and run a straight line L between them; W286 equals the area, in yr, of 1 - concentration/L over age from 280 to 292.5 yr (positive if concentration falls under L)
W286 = 1.0 yr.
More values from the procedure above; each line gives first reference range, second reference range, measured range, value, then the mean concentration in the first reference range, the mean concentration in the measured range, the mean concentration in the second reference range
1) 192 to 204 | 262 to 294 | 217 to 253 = -4.79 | 4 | 4.38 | 3.71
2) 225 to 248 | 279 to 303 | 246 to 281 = -4.94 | 4.34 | 4.37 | 3.29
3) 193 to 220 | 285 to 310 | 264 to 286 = -2.44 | 4.21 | 3.82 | 3.18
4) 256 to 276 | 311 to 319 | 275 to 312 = 3.76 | 4.24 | 3.3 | 3.24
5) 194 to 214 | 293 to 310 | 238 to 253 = -4.32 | 4.22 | 4.83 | 3.12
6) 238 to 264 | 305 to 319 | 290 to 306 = 1.93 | 4.77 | 3.12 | 3.19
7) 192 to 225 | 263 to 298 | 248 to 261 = -3.62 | 4.17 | 4.89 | 3.63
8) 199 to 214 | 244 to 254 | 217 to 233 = 1.93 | 4.3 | 4.03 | 4.96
